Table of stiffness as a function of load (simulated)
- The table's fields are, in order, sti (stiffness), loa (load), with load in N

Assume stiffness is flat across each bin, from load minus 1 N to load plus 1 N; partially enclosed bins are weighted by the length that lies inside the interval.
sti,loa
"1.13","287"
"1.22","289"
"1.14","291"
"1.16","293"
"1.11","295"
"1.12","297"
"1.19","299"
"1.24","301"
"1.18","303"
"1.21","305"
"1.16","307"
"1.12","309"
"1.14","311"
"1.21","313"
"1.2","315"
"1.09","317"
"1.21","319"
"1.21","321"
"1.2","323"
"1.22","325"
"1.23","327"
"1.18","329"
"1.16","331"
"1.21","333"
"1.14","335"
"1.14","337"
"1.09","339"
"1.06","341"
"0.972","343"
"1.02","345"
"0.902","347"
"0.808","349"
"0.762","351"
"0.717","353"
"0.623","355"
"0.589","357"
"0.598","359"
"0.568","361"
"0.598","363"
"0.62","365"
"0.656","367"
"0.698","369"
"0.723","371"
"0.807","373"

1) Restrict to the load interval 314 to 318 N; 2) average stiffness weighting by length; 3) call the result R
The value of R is 1.15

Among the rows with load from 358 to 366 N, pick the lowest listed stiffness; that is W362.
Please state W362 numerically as 0.568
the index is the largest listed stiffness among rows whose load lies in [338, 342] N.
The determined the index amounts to 1.09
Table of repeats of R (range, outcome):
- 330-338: 1.16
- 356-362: 0.585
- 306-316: 1.17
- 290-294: 1.15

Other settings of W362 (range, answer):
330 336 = 1.14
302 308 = 1.16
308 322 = 1.09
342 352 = 0.762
